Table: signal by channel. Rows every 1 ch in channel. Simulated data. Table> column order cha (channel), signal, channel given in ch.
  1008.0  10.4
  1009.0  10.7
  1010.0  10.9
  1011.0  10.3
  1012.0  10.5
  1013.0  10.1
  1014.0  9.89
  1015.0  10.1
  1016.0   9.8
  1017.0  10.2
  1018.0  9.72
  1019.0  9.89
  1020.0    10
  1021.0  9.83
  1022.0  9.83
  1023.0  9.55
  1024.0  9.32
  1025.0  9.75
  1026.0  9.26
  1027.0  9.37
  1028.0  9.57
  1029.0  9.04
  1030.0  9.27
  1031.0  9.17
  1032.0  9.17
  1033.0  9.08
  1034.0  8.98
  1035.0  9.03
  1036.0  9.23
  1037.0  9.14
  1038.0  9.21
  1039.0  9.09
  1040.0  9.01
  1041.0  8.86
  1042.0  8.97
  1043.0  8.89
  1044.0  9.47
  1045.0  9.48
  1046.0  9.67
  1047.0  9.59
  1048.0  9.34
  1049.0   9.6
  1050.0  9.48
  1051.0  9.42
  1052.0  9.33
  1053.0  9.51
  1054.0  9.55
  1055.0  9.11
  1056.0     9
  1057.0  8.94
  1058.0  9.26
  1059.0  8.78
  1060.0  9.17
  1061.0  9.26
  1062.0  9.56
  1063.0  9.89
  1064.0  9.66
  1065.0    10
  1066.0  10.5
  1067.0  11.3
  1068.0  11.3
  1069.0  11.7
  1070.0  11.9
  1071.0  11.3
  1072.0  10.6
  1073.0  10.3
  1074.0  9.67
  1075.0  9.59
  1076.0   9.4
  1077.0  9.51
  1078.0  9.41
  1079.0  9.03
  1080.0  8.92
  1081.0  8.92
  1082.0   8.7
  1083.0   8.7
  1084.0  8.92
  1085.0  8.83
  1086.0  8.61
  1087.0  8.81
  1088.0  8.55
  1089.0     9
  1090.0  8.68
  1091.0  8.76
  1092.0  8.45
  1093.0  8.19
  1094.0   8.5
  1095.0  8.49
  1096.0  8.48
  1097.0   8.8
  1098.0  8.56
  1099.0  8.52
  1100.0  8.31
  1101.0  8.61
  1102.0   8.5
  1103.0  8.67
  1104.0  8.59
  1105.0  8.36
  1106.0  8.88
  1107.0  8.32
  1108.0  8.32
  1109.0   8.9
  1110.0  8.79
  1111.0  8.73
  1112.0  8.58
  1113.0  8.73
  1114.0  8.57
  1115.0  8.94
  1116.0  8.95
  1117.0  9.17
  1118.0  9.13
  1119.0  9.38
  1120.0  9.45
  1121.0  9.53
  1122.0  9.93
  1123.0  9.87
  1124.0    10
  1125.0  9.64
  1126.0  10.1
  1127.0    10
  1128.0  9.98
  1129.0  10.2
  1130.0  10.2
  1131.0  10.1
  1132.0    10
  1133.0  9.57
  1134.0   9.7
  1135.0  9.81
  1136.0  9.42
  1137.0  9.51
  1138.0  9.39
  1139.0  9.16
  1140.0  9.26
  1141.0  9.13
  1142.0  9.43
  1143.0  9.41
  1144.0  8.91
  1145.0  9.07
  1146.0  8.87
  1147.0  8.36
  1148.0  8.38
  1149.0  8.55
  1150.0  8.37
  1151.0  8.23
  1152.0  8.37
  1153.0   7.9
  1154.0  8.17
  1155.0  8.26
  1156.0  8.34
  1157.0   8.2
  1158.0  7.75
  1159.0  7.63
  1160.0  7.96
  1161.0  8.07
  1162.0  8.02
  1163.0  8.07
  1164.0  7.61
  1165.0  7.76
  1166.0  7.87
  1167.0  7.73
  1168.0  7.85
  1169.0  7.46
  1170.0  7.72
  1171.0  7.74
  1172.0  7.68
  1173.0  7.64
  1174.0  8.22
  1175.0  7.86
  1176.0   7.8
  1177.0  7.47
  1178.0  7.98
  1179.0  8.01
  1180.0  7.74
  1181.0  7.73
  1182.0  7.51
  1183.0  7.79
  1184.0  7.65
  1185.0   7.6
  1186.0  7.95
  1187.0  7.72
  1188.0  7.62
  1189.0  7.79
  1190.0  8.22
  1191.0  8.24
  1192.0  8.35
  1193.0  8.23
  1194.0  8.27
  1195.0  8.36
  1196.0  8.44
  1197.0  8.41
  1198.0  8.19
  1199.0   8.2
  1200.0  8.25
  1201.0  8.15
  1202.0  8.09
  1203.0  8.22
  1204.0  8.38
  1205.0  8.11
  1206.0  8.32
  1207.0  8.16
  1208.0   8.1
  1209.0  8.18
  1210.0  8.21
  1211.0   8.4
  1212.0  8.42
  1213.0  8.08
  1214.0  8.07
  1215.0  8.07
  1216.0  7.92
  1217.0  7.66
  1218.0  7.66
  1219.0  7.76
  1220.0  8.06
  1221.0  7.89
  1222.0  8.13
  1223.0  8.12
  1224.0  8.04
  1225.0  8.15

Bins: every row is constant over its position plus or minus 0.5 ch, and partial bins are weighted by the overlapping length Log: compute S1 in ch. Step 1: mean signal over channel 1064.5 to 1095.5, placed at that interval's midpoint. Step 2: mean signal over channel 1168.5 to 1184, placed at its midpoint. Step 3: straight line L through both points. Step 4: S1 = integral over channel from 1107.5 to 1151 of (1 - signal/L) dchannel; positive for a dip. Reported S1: -3.4 ch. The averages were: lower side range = 9.5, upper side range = 7.75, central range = 9.28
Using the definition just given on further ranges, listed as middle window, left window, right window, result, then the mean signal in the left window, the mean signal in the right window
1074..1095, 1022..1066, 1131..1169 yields 0.4 ch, 9.32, 8.6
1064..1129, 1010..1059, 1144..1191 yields -3.6 ch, 9.46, 7.98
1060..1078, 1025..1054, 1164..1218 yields -2.5 ch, 9.27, 7.99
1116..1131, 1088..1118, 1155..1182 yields -2.4 ch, 8.64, 7.84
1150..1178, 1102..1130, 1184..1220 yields 2.2 ch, 9.18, 8.1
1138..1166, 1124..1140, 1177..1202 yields 2.3 ch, 9.78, 8.01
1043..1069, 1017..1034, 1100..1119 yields -1.2 ch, 9.49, 8.71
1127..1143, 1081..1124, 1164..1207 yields -2.3 ch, 8.8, 7.96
